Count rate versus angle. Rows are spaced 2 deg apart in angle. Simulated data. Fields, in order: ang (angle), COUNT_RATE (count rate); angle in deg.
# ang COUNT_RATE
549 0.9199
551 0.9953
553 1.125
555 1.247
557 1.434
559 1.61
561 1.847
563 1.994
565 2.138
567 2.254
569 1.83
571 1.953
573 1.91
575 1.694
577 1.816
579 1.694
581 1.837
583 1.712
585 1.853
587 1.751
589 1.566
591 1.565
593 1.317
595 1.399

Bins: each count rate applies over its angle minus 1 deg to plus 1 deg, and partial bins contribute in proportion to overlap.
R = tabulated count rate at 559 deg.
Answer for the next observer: 1.61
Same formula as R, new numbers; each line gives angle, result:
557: 1.434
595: 1.399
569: 1.83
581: 1.837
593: 1.317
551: 0.9953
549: 0.9199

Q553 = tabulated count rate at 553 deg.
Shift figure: 1.125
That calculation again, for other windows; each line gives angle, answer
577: 1.816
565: 2.138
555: 1.247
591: 1.565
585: 1.853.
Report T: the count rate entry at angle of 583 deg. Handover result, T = 1.712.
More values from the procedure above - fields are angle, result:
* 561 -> 1.847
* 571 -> 1.953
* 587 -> 1.751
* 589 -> 1.566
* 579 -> 1.694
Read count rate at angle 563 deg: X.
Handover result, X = 1.994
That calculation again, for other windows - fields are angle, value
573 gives 1.91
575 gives 1.694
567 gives 2.254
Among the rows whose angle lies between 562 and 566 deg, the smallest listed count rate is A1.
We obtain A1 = 1.994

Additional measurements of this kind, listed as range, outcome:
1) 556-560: 1.434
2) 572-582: 1.694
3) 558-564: 1.61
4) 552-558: 1.125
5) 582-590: 1.566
